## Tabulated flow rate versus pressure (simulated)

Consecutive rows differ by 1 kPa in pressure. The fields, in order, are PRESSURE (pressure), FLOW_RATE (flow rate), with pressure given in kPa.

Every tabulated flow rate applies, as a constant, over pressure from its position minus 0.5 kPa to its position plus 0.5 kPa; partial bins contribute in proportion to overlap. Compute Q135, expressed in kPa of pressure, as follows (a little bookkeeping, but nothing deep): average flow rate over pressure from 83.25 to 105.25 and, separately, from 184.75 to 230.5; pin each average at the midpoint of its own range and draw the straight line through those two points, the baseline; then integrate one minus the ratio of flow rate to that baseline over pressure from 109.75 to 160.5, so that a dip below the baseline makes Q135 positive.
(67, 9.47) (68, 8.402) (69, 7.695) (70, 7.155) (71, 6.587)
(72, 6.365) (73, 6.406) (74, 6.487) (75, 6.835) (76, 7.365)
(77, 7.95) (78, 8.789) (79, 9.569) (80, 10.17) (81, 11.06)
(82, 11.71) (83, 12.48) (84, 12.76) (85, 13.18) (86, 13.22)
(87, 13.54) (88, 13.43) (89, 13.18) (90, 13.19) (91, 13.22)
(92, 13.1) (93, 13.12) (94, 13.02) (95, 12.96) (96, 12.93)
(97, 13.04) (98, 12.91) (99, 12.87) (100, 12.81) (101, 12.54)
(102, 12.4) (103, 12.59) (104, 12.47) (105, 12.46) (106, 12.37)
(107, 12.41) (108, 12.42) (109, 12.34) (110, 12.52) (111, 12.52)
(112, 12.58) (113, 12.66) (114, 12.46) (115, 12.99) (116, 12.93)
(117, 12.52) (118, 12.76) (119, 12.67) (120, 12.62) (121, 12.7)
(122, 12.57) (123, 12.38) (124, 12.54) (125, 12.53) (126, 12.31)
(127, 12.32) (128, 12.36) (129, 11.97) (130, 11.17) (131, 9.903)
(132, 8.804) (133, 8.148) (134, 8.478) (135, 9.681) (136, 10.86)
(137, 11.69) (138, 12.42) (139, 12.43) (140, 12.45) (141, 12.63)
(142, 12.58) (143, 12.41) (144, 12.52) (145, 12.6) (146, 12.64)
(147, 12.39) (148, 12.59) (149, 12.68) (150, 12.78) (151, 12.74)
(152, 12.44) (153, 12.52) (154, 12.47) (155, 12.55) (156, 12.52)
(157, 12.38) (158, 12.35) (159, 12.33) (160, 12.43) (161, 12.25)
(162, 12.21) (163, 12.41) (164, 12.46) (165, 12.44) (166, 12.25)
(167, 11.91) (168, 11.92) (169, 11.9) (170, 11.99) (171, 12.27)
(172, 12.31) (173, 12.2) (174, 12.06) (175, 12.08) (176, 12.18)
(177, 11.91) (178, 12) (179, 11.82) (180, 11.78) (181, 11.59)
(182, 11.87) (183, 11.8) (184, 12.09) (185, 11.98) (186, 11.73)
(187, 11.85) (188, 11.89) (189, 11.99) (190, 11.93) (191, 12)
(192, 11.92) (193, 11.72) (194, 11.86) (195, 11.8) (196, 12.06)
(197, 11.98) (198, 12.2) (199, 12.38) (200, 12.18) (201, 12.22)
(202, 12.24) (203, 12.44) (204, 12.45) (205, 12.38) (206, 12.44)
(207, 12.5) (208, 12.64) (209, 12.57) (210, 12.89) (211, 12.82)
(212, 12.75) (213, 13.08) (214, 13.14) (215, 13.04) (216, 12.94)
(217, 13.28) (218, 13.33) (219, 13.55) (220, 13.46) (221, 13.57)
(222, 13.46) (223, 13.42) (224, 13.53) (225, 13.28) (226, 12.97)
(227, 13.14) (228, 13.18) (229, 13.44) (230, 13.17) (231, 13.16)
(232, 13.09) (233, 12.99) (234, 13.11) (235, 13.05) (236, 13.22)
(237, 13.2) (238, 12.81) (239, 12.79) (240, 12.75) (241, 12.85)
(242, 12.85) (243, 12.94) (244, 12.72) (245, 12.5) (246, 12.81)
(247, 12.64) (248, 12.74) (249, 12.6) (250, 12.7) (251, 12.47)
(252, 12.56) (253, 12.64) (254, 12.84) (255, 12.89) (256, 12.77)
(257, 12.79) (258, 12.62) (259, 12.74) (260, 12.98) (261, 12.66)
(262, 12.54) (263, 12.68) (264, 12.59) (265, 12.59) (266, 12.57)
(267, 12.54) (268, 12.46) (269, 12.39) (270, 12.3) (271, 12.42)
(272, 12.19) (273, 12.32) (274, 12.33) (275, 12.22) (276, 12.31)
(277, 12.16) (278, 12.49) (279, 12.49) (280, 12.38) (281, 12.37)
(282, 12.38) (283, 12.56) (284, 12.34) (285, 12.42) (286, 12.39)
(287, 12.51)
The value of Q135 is 2.89 kPa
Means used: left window 13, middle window 12.1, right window 12.6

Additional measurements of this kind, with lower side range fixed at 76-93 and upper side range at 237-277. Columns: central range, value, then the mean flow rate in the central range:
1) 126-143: 1.21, 11.2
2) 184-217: 0.09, 12.3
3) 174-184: 0.28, 11.9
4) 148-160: -0.38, 12.5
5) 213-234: -1.33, 13.2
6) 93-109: -1.07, 12.7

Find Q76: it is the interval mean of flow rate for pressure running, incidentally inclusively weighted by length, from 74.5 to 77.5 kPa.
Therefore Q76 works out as 7.38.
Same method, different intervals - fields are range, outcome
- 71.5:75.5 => 6.52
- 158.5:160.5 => 12.4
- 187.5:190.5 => 11.9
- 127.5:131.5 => 11.4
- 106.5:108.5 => 12.4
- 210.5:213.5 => 12.9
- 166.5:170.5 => 11.9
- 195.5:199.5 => 12.2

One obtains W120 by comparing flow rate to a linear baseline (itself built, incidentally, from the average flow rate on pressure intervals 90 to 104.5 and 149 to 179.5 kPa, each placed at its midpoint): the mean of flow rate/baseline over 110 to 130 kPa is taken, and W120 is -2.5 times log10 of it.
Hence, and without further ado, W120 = 0.01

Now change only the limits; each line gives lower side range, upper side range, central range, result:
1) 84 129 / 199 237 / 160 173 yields 0.057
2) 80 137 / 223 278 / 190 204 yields 0.043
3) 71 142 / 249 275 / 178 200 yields 0.021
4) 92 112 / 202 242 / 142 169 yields 0.035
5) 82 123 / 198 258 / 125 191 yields 0.076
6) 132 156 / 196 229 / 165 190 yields 0.034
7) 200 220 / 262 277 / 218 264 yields -0.031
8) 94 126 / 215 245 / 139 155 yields 0.019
